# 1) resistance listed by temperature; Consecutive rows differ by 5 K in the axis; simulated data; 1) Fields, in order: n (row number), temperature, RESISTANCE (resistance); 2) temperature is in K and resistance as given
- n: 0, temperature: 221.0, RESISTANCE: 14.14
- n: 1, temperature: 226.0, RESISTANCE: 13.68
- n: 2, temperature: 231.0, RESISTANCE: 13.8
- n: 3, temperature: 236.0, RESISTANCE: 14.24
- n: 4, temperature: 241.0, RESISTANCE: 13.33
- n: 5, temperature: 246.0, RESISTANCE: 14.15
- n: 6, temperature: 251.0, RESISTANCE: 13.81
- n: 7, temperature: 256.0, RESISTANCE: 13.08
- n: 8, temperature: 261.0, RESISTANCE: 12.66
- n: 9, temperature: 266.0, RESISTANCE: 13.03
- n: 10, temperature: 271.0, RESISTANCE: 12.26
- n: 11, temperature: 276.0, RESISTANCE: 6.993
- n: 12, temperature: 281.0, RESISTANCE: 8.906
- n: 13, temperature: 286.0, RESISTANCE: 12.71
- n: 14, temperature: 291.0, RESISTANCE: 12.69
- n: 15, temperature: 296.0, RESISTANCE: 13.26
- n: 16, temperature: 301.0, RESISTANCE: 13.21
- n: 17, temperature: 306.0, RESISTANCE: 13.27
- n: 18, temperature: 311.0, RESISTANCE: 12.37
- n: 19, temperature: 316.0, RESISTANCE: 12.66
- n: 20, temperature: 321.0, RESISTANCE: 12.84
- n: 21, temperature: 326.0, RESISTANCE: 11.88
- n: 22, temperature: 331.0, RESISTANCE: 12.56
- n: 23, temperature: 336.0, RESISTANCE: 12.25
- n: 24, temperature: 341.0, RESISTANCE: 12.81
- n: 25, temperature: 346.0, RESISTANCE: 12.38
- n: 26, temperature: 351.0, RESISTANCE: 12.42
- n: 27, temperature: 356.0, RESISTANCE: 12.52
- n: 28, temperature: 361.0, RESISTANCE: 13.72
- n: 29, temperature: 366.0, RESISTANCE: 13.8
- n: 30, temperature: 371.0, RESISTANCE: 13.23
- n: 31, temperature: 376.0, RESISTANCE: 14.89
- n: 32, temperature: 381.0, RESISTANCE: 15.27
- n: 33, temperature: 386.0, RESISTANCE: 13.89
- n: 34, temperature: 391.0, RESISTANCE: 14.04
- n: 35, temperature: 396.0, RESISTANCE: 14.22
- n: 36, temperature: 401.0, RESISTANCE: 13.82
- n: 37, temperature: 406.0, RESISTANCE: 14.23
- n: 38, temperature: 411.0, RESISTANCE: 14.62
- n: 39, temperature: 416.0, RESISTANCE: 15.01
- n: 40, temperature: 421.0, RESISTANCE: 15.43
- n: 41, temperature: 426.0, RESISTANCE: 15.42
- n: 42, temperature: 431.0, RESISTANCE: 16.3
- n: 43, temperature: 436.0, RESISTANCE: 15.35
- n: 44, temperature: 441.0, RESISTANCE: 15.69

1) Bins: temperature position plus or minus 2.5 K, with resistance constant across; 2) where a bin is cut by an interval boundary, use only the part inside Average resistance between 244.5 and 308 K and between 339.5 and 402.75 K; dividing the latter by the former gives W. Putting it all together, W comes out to 1.1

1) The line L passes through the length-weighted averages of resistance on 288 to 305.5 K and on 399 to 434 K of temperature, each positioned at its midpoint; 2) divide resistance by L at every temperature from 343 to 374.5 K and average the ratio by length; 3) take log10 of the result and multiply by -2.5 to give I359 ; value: 0.08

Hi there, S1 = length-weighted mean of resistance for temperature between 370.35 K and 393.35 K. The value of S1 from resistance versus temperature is 14.3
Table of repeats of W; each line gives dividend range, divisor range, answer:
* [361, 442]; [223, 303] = 1.16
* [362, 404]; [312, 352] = 1.13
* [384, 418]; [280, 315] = 1.14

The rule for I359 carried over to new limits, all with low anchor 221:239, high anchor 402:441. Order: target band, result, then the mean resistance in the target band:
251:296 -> 0.205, 11.8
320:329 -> 0.182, 12.3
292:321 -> 0.118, 12.9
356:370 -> 0.101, 13.5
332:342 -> 0.171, 12.5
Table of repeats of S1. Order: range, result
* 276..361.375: 12.3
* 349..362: 12.8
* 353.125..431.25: 14.3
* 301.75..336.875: 12.6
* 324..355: 12.4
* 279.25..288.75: 11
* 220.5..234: 13.8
